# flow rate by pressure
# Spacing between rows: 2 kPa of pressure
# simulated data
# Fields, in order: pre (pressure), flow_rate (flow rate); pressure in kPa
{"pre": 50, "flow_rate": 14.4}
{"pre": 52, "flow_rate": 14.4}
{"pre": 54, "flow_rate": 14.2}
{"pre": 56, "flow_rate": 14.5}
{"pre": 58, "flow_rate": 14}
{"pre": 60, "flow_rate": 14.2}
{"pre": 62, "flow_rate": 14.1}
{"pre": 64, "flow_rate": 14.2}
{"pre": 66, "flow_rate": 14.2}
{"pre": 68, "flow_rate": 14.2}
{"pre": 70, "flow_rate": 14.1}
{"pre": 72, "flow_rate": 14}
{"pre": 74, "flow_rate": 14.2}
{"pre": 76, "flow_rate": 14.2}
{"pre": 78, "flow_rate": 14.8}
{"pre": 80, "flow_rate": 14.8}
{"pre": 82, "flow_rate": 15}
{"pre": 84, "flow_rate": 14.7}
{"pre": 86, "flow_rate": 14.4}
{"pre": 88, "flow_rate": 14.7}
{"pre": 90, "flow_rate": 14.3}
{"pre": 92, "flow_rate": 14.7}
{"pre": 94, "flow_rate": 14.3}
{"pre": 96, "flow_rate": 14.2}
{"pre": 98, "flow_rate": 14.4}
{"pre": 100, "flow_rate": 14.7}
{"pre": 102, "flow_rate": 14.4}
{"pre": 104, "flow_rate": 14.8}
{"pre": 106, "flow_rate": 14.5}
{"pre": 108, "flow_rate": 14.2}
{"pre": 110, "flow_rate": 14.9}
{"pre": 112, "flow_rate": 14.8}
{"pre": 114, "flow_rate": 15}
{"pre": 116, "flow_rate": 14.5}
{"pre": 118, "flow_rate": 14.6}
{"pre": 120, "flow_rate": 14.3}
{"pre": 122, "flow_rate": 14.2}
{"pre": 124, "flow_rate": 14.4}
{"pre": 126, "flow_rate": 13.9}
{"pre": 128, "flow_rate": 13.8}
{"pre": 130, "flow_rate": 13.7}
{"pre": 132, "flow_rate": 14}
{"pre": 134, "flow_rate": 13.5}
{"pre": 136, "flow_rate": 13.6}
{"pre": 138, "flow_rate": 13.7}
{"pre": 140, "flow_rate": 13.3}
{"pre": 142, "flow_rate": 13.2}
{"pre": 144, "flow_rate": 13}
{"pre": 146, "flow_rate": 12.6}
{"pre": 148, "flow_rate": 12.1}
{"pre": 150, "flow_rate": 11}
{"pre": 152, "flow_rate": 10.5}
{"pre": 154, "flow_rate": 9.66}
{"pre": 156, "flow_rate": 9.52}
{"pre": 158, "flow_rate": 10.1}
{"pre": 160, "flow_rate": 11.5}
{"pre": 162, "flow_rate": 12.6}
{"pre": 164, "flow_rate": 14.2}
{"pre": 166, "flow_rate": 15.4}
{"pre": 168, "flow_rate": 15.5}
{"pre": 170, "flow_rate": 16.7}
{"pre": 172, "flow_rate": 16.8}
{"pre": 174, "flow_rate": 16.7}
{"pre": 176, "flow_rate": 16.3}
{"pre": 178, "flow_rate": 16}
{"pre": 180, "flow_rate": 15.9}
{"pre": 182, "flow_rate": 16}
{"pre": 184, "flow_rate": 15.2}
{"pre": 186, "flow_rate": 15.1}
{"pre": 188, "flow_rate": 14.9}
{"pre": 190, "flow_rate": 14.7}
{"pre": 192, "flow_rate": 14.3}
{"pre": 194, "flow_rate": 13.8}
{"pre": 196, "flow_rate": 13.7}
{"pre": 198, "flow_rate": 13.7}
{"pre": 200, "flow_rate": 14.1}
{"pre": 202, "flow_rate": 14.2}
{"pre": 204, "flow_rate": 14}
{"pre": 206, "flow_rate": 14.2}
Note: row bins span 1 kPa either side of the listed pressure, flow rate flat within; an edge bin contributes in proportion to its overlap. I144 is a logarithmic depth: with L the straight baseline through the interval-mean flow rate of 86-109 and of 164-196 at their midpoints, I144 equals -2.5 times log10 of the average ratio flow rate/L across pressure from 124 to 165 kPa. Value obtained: 0.20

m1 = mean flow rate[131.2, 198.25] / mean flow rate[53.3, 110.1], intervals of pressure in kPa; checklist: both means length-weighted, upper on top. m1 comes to 0.96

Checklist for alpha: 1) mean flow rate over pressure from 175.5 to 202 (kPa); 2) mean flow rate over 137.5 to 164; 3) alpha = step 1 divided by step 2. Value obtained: 1.3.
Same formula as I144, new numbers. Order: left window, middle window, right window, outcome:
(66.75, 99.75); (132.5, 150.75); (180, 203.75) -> 0.12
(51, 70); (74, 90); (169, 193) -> -0.01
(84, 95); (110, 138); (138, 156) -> -0.10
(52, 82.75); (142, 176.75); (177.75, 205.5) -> 0.11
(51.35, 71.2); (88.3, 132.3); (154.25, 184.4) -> -0.01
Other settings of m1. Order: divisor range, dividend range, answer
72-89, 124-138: 0.95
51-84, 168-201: 1.06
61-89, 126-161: 0.86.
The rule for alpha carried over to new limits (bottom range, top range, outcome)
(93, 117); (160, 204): 1.03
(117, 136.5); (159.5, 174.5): 1.07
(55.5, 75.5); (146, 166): 0.81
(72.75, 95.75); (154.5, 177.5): 0.97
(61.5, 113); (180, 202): 1.01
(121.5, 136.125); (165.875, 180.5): 1.17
